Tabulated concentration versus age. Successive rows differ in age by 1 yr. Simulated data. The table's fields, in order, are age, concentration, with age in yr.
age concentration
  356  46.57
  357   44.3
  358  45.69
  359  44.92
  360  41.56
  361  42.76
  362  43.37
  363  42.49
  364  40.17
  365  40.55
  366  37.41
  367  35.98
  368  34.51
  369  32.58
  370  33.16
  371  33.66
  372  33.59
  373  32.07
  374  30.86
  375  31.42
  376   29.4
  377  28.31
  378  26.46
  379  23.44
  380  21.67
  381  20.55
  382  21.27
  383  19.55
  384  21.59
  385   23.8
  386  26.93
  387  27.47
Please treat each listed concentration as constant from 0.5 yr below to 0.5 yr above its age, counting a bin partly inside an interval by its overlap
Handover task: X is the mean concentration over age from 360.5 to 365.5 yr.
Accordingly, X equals 41.9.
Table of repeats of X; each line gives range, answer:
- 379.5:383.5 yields 20.8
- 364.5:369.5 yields 36.2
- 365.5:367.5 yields 36.7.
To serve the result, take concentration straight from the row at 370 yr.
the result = 33.16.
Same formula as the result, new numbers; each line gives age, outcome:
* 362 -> 43.37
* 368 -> 34.51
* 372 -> 33.59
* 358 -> 45.69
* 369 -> 32.58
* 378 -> 26.46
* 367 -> 35.98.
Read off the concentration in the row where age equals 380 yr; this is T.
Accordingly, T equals 21.67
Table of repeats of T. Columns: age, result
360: 41.56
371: 33.66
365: 40.55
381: 20.55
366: 37.41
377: 28.31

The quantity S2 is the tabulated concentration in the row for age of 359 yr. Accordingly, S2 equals 44.92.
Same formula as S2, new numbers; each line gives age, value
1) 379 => 23.44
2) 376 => 29.4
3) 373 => 32.07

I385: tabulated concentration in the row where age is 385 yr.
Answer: 23.8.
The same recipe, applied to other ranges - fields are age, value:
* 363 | 42.49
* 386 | 26.93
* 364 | 40.17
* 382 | 21.27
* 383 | 19.55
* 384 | 21.59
